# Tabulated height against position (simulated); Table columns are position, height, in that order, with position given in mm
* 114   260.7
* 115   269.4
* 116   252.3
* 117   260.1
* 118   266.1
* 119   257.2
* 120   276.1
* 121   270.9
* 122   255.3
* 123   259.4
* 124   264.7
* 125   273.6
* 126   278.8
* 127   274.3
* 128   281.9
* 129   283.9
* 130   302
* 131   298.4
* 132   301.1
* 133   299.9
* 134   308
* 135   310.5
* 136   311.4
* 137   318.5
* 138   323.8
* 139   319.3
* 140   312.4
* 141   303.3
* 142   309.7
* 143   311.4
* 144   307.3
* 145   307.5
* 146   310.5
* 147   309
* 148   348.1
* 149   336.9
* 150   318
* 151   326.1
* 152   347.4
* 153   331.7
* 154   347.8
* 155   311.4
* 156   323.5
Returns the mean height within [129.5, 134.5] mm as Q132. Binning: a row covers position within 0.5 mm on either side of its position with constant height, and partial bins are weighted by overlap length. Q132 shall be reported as 302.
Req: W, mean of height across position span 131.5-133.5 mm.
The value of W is 300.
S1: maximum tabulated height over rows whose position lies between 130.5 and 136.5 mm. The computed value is 311.4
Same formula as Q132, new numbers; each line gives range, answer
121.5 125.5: 263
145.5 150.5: 324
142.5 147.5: 309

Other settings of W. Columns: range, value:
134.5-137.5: 313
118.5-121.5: 268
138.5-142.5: 311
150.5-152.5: 337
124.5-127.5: 276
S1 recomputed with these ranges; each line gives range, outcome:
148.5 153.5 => 347.4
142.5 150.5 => 348.1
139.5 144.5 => 312.4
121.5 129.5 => 283.9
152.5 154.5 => 347.8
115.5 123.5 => 276.1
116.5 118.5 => 266.1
